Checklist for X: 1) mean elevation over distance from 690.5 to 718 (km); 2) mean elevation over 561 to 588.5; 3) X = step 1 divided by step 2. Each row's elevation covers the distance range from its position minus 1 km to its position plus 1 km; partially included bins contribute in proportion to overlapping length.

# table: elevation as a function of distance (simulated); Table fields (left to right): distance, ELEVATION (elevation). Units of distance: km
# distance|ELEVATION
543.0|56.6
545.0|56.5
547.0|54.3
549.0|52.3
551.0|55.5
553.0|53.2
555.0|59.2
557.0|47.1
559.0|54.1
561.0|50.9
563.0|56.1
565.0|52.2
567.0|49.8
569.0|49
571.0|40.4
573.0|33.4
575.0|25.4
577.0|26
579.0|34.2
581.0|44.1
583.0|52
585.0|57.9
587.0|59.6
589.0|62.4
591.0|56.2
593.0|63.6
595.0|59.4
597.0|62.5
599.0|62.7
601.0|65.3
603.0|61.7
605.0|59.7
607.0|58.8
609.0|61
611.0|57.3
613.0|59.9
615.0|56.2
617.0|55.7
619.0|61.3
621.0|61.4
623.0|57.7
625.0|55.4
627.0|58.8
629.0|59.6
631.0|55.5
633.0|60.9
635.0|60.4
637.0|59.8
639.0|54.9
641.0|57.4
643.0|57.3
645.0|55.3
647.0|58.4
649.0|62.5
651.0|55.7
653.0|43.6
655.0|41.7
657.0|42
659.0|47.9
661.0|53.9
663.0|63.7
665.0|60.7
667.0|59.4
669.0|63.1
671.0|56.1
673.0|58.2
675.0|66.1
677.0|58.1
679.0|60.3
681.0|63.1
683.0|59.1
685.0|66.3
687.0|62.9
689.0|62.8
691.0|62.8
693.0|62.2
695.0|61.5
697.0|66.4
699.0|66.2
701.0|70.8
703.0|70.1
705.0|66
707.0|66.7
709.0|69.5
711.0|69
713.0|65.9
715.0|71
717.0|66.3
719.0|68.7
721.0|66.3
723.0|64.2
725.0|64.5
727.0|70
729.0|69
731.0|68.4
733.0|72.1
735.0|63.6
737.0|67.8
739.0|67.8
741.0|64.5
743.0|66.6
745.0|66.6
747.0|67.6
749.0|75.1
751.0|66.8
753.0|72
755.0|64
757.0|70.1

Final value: 1.48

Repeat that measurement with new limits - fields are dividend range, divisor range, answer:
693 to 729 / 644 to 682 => 1.19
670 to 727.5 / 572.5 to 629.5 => 1.18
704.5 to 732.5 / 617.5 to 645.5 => 1.16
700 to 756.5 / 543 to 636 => 1.25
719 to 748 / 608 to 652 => 1.15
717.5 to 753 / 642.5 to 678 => 1.22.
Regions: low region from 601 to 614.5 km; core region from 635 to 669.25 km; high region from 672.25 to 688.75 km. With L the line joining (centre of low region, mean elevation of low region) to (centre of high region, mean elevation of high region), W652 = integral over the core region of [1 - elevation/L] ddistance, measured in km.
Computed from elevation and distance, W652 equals 3.4 km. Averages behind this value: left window 60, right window 61.9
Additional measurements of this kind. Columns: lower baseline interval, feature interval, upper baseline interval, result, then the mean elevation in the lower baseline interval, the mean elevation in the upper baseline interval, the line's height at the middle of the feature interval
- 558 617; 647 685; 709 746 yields 2.7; 52.9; 67.4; 61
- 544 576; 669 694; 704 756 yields 0.4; 49.3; 67.7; 62.5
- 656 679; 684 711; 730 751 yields -1.8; 57.3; 68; 61.7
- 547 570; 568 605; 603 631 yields 3.1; 52.7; 58.7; 55.6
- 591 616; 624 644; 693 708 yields 1.4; 60.5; 66.5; 62.4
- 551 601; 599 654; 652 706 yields -3.1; 50.9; 59.8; 55.3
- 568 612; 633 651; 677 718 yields 0.1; 52.4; 65.3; 58.6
